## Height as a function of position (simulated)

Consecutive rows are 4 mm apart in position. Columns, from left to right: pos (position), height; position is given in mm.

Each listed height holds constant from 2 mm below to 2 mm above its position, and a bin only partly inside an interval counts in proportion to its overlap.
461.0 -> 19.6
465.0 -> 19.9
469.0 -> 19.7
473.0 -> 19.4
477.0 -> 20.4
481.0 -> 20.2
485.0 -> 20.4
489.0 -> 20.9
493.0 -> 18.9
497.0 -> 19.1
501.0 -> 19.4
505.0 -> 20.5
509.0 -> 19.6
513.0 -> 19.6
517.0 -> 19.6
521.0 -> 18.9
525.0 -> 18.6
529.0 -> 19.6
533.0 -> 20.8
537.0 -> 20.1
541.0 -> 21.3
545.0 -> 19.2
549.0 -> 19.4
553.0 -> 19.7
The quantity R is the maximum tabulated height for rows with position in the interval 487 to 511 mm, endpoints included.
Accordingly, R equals 20.9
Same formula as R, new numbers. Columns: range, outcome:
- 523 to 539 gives 20.8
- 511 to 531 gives 19.6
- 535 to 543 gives 21.3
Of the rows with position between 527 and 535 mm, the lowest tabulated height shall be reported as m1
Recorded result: 19.6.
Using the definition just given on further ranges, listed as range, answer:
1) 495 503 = 19.1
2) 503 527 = 18.6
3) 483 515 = 18.9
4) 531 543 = 20.1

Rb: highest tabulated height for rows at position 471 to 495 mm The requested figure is 20.9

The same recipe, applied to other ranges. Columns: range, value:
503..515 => 20.5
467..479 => 20.4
